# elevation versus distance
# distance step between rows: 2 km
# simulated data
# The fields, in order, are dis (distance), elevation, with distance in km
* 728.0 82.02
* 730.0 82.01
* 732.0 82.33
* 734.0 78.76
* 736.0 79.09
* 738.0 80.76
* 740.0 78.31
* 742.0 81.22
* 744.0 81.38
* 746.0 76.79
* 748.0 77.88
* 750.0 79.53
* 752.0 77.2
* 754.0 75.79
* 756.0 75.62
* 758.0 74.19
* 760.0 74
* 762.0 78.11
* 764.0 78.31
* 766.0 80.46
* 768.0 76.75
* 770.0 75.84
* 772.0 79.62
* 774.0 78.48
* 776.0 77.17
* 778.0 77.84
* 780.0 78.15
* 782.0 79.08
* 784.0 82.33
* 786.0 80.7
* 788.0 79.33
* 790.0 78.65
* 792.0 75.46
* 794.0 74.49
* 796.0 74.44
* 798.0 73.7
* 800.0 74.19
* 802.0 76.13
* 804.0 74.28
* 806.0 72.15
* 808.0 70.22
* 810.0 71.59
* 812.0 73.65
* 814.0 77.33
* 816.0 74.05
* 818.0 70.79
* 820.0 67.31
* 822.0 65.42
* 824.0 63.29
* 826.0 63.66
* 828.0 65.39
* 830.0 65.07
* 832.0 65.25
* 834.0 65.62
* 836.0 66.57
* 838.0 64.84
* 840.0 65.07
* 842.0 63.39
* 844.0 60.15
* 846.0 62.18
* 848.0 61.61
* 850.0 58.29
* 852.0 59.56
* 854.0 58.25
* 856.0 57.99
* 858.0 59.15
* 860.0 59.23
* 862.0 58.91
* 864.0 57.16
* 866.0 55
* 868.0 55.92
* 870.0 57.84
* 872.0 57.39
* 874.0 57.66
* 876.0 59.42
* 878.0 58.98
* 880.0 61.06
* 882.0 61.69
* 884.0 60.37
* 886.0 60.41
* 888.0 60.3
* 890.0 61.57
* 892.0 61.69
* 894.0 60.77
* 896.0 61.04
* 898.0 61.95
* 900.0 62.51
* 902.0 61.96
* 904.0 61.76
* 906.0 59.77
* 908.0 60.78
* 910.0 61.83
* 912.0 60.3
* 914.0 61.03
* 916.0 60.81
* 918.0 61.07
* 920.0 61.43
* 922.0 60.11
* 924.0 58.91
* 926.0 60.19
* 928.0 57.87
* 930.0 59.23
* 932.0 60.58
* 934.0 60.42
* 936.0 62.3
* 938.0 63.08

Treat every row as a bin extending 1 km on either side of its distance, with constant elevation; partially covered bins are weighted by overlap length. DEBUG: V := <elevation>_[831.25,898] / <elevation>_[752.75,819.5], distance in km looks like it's 0.8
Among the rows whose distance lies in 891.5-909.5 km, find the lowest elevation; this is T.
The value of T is 59.77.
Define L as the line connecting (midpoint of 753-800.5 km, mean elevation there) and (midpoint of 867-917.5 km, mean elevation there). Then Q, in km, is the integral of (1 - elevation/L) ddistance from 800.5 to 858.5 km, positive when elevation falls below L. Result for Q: 2.8 km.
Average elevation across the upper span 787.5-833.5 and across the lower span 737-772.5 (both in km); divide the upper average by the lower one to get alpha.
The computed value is 0.92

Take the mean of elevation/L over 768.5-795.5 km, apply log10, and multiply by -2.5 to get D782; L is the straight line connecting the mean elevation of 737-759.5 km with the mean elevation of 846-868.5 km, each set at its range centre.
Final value -0.09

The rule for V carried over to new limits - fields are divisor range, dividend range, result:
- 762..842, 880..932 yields 0.83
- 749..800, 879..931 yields 0.79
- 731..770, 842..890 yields 0.76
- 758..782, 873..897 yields 0.78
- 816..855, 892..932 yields 0.95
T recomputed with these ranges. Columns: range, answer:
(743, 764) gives 74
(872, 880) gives 57.39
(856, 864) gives 57.16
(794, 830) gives 63.29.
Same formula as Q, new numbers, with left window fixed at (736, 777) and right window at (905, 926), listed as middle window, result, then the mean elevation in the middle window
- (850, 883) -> 3.7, 58.4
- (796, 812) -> -0.1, 73.3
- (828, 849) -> 1.5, 64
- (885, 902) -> 0.4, 61.3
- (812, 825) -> 0.2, 70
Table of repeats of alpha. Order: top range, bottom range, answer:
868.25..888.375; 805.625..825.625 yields 0.84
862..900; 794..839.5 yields 0.85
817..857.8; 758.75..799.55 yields 0.82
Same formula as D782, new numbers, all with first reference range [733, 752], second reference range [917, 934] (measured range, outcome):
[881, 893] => 0.05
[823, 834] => 0.09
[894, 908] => 0.02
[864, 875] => 0.16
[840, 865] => 0.13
